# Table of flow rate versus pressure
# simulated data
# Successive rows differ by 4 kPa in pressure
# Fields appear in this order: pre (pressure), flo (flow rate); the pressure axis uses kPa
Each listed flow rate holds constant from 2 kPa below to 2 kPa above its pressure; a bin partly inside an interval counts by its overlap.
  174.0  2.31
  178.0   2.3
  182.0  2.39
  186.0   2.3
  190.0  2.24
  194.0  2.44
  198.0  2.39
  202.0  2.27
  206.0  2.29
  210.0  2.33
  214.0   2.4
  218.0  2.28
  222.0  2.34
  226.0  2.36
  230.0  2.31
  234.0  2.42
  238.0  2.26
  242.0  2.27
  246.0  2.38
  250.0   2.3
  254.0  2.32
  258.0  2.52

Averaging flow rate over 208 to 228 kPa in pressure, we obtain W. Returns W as 2.34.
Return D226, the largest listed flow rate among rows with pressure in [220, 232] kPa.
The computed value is 2.36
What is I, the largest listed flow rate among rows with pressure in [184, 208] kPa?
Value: 2.44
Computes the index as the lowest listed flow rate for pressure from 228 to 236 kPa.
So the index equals 2.31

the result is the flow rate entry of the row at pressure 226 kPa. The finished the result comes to 2.36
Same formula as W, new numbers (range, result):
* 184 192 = 2.27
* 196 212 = 2.32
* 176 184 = 2.34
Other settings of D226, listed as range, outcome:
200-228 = 2.4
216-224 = 2.34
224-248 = 2.42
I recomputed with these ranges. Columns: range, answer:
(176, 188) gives 2.39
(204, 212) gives 2.33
